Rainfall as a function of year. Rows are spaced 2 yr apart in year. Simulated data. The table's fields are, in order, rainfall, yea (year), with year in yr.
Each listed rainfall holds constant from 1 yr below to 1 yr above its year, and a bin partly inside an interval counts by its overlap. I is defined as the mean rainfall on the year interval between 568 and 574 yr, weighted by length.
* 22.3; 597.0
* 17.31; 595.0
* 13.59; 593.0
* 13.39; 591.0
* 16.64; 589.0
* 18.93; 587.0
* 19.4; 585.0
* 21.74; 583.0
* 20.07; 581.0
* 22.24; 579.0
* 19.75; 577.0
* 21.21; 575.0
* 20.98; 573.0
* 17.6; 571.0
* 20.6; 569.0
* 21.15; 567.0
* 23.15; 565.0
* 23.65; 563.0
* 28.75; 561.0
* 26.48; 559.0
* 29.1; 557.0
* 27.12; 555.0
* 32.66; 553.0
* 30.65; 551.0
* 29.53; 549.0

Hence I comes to 19.7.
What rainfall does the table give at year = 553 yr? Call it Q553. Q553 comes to 32.66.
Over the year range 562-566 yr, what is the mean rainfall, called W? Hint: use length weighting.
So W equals 23.4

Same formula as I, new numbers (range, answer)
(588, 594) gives 14.5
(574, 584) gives 21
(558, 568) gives 24.6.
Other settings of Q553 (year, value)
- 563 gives 23.65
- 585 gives 19.4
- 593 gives 13.59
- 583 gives 21.74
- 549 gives 29.53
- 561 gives 28.75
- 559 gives 26.48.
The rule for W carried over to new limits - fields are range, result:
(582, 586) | 20.6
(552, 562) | 28.8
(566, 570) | 20.9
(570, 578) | 19.9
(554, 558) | 28.1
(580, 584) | 20.9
